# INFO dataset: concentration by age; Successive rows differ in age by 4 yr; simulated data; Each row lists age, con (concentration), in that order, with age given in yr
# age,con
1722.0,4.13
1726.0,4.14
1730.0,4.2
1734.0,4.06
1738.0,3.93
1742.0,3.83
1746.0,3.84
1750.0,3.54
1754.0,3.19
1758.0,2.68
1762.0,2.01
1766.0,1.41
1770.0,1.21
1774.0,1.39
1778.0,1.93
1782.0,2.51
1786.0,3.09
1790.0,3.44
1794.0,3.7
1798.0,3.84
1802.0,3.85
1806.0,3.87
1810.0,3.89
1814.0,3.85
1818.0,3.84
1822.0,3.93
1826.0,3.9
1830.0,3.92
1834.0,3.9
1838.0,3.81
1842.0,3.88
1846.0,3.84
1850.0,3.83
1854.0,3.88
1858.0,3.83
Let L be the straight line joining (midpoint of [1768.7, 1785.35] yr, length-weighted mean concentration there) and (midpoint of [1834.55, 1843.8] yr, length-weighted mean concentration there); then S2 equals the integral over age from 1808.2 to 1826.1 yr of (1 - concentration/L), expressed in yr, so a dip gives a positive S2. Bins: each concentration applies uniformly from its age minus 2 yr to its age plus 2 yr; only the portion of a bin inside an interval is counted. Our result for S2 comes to -4.1 yr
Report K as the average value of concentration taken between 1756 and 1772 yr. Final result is 1.83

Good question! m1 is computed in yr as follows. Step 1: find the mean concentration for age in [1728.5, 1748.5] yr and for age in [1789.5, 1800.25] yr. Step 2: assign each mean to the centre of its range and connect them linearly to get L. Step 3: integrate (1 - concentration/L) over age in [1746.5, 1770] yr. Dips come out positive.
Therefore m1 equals 8.1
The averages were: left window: 3.96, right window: 3.7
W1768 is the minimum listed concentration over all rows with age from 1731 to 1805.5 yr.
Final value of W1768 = 1.21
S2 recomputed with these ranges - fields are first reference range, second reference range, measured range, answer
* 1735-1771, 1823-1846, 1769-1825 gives 4.27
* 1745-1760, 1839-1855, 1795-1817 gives -1.52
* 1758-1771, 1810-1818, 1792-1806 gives -2.57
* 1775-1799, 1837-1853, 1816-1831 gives -1.58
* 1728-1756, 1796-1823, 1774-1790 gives 5.64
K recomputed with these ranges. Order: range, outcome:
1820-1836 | 3.91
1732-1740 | 4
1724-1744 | 4.03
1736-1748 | 3.87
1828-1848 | 3.87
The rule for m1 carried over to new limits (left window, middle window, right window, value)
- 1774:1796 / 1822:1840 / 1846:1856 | -1.8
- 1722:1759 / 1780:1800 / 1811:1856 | 2.6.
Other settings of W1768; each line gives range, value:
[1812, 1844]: 3.81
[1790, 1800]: 3.44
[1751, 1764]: 2.01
